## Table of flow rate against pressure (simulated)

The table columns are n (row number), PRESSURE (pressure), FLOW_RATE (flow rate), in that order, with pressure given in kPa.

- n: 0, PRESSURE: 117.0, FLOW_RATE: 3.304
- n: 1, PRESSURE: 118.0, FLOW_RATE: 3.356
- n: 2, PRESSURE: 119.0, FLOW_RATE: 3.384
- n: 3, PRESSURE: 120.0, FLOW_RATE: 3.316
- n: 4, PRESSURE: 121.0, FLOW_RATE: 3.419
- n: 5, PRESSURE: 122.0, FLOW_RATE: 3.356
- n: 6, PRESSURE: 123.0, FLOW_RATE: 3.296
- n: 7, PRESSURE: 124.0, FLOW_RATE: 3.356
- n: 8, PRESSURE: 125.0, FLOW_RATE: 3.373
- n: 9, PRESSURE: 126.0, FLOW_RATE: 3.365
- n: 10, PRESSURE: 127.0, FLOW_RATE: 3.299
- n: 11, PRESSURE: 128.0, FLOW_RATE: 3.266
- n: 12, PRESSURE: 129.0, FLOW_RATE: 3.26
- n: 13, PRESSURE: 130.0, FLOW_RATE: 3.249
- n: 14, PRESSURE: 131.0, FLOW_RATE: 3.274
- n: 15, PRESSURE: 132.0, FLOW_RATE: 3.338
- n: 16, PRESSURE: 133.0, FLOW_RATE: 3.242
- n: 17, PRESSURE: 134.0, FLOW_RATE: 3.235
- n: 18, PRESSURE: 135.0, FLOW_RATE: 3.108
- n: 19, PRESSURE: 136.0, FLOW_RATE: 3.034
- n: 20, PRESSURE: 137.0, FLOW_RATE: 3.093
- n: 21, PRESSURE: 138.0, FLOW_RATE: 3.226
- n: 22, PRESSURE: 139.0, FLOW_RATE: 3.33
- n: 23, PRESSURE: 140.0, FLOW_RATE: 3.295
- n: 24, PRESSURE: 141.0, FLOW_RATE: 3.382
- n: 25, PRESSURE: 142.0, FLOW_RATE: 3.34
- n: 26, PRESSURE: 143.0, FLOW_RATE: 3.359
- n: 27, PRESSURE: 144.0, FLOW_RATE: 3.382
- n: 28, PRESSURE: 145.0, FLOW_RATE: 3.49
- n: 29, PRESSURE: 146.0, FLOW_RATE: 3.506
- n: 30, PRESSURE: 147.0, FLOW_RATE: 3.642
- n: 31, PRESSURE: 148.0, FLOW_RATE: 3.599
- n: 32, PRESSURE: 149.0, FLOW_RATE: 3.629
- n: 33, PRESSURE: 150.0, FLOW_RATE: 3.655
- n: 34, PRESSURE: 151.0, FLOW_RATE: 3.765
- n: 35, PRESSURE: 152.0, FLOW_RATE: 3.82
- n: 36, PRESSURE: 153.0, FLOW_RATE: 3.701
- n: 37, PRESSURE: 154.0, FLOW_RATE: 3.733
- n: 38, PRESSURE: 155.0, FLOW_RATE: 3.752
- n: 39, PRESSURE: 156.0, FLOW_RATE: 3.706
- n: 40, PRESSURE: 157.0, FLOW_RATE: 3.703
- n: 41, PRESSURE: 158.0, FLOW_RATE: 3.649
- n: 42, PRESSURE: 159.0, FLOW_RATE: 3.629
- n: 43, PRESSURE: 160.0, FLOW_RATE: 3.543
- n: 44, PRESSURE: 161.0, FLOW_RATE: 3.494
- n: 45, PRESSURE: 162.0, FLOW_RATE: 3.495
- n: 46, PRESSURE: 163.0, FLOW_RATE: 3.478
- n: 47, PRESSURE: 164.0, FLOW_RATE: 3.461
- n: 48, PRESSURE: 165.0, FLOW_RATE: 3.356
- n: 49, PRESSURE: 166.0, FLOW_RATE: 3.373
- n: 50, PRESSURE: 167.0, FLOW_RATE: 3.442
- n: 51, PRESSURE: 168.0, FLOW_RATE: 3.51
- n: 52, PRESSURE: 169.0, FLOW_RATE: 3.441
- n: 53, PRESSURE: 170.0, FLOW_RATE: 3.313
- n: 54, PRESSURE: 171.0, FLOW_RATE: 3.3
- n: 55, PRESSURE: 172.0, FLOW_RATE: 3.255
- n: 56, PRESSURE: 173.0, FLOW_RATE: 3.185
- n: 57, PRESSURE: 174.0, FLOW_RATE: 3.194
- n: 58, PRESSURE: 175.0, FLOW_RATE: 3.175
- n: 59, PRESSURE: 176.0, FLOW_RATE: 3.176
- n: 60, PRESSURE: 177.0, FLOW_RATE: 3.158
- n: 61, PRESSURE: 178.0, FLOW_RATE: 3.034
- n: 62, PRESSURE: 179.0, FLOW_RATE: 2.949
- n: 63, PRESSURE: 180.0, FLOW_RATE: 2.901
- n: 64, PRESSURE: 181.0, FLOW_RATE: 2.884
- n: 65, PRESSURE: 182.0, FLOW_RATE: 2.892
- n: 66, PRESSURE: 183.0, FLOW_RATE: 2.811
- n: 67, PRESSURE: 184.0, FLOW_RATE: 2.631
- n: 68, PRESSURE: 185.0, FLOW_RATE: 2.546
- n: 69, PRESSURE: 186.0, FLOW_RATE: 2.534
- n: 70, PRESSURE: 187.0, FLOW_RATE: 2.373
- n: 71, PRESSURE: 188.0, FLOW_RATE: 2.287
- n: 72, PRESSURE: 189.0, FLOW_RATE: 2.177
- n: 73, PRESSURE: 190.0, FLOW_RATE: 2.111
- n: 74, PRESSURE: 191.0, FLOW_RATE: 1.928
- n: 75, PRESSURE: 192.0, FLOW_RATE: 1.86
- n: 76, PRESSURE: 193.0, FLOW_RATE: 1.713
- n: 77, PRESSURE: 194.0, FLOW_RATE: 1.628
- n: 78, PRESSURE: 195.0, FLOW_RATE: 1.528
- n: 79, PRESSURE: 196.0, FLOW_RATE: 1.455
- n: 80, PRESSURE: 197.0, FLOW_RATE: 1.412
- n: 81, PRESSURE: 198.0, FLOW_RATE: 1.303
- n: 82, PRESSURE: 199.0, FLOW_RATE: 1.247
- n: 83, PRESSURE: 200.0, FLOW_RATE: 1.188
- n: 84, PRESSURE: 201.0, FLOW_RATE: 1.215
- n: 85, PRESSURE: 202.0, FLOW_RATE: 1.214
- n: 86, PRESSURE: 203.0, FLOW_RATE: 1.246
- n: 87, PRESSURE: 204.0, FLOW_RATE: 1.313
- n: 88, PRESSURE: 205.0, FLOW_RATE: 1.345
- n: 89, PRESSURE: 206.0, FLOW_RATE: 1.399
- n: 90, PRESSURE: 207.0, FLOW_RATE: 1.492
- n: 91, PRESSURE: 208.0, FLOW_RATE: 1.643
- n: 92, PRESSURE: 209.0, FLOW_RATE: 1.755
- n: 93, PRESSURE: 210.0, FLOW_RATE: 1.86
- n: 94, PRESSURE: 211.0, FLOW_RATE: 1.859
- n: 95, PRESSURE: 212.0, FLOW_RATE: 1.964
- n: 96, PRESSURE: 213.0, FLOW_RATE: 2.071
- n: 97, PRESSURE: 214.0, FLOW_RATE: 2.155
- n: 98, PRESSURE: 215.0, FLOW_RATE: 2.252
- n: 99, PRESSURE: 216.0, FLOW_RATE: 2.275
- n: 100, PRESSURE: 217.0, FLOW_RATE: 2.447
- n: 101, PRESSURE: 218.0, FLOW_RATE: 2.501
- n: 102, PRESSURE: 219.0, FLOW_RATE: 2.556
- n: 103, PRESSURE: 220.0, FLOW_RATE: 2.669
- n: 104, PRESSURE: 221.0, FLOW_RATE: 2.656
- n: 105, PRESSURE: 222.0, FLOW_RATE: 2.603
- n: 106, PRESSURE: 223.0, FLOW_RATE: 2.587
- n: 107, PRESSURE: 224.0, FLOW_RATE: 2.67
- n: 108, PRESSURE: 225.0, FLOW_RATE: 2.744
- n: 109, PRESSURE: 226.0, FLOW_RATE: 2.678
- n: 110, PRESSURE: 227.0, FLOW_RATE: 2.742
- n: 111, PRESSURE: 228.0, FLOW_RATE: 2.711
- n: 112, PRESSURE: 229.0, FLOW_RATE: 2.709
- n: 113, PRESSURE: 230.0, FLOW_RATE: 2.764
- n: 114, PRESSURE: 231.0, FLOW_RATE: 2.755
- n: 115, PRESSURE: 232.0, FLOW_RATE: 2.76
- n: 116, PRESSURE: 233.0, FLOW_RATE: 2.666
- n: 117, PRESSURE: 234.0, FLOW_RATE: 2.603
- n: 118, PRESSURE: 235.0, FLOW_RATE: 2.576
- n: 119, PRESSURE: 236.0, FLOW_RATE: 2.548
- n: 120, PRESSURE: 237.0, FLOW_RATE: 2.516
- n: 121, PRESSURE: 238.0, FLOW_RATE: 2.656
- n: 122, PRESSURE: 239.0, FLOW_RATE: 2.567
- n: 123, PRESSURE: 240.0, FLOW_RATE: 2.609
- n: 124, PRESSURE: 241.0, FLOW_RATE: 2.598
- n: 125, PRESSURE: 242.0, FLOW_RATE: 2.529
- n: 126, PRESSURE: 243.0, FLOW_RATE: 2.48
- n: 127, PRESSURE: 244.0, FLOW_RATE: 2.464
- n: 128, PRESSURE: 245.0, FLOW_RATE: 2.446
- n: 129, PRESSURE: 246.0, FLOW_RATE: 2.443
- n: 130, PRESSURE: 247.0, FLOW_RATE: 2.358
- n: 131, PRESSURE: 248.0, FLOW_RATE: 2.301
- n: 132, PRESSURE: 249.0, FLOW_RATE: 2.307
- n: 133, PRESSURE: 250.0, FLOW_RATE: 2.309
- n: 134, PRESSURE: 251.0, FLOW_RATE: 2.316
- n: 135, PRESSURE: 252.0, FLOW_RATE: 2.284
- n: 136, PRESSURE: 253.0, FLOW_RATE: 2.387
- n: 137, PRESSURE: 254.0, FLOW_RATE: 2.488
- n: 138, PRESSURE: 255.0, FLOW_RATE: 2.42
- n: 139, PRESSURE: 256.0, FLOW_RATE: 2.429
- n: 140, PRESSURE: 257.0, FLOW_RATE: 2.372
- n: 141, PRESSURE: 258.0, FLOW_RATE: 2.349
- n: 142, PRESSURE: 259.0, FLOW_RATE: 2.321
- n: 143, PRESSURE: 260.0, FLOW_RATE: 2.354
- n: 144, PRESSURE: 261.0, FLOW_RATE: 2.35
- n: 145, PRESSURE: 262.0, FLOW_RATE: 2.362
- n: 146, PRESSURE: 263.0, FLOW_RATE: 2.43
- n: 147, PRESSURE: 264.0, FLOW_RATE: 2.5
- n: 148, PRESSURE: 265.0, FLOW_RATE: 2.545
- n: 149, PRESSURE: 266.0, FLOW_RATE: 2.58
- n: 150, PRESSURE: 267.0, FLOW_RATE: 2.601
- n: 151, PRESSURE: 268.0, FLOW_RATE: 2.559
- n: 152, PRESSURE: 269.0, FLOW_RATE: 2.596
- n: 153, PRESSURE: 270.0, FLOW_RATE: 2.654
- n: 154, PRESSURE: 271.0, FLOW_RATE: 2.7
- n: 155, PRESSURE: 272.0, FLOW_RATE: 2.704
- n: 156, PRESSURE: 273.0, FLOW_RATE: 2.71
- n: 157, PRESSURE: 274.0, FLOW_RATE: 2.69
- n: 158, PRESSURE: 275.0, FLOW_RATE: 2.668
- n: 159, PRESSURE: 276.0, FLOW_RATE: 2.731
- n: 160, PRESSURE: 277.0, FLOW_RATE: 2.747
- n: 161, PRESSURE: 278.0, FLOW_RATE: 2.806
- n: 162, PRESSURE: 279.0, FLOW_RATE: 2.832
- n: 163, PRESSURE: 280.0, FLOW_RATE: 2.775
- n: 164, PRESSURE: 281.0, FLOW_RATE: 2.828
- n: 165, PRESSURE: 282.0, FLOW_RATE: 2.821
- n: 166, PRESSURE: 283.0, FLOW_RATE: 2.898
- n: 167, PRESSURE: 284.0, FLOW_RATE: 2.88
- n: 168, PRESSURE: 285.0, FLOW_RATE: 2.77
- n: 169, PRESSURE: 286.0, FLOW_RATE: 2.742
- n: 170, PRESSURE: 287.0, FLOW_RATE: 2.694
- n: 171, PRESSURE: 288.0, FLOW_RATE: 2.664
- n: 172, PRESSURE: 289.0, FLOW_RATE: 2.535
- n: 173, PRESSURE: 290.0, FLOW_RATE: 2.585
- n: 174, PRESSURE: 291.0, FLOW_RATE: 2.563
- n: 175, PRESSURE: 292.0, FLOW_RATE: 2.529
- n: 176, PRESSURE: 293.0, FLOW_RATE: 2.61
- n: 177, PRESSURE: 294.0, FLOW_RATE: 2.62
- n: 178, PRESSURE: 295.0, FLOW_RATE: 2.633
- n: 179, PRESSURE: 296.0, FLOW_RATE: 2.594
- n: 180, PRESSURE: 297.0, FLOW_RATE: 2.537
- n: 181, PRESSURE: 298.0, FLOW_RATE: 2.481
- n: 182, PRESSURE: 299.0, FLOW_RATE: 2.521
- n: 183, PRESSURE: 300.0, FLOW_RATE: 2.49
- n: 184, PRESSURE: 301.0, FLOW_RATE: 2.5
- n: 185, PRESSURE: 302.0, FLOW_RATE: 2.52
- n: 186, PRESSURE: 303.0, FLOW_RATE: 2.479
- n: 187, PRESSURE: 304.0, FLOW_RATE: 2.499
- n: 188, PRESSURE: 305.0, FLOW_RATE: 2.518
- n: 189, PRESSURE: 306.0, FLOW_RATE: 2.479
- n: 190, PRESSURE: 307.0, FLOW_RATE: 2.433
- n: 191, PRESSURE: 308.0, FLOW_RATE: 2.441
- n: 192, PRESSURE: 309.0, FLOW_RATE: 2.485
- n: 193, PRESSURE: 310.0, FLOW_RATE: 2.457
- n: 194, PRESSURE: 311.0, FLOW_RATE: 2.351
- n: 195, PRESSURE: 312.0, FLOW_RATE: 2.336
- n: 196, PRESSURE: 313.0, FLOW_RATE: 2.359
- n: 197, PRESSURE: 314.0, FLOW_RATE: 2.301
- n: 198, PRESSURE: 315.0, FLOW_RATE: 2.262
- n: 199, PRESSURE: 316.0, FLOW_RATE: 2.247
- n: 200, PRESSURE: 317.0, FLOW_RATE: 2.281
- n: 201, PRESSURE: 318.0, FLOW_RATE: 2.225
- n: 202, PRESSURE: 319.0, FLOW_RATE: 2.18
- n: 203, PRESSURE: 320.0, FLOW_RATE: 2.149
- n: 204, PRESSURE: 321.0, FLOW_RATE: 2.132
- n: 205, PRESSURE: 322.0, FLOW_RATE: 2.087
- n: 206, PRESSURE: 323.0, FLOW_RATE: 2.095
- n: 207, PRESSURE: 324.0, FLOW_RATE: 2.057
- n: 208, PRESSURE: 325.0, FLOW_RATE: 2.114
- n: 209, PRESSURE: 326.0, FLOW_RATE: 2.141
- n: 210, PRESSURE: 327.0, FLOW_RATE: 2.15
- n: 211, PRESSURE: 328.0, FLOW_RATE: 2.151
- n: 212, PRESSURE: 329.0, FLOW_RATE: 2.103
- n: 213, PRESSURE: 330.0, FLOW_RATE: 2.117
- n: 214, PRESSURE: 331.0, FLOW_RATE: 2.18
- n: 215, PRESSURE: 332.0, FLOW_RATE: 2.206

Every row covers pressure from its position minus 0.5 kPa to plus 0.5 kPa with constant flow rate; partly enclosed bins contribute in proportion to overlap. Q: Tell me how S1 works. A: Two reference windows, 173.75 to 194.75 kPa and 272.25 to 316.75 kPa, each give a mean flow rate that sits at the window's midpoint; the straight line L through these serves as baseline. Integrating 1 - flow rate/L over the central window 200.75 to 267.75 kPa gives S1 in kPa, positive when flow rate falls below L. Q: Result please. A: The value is 6.2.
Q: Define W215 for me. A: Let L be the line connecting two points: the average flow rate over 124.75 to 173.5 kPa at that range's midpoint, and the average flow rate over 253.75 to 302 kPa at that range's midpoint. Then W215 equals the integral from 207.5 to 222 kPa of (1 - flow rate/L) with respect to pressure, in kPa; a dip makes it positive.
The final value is 3.9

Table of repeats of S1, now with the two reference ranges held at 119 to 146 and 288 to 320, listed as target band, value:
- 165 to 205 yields 8.5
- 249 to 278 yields 1.6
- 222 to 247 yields 1.6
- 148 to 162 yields -2.1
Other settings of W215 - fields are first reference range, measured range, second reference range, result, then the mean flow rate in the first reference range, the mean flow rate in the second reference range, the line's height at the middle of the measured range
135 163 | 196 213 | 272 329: 8.9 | 3.51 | 2.49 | 3.13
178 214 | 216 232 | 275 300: -3.6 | 1.93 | 2.68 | 2.16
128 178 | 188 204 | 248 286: 7.9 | 3.41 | 2.57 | 3.09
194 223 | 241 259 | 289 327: -3.0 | 1.82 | 2.39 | 2.05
